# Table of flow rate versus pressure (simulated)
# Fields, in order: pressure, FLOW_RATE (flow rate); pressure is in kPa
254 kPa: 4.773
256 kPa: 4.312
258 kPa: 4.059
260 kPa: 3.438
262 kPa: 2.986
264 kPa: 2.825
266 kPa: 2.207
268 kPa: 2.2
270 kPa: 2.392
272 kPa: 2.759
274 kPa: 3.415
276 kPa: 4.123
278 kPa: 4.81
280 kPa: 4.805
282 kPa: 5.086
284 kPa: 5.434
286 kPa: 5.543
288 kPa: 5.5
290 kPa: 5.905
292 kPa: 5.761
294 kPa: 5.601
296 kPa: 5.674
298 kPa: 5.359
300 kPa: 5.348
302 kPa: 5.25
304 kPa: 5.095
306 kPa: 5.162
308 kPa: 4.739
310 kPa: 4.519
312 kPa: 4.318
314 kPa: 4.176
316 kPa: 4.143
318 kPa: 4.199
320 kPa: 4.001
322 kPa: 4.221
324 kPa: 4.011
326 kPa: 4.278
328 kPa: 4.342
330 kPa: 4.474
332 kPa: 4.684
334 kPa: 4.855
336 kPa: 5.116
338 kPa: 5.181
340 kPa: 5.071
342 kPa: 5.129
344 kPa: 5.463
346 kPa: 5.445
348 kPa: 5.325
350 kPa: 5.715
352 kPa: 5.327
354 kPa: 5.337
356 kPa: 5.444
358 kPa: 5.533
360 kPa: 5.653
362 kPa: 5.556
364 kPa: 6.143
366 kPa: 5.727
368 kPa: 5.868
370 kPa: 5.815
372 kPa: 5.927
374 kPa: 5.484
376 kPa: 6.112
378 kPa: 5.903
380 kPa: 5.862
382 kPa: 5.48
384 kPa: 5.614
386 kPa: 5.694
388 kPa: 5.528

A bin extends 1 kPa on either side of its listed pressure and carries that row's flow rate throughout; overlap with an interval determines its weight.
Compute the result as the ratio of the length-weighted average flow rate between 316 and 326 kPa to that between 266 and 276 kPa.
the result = 1.5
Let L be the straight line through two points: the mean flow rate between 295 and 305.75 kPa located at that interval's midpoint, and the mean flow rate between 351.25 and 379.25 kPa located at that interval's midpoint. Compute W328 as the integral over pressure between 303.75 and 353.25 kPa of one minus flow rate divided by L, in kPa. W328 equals 6.7 kPa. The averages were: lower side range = 5.33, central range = 4.76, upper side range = 5.71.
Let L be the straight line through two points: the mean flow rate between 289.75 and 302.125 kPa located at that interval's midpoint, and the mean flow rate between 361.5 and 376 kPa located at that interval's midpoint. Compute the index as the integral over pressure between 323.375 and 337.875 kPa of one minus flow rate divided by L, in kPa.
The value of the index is 2.79 kPa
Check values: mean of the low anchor 5.56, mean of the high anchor 5.82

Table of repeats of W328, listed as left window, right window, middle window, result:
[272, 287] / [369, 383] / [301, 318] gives 1.1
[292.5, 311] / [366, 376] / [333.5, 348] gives 0.9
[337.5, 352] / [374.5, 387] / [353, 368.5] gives -0.3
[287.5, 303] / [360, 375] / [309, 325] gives 4.0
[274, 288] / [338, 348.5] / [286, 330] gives 1.8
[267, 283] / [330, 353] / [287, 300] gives -4.8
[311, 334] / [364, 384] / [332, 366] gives -2.1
